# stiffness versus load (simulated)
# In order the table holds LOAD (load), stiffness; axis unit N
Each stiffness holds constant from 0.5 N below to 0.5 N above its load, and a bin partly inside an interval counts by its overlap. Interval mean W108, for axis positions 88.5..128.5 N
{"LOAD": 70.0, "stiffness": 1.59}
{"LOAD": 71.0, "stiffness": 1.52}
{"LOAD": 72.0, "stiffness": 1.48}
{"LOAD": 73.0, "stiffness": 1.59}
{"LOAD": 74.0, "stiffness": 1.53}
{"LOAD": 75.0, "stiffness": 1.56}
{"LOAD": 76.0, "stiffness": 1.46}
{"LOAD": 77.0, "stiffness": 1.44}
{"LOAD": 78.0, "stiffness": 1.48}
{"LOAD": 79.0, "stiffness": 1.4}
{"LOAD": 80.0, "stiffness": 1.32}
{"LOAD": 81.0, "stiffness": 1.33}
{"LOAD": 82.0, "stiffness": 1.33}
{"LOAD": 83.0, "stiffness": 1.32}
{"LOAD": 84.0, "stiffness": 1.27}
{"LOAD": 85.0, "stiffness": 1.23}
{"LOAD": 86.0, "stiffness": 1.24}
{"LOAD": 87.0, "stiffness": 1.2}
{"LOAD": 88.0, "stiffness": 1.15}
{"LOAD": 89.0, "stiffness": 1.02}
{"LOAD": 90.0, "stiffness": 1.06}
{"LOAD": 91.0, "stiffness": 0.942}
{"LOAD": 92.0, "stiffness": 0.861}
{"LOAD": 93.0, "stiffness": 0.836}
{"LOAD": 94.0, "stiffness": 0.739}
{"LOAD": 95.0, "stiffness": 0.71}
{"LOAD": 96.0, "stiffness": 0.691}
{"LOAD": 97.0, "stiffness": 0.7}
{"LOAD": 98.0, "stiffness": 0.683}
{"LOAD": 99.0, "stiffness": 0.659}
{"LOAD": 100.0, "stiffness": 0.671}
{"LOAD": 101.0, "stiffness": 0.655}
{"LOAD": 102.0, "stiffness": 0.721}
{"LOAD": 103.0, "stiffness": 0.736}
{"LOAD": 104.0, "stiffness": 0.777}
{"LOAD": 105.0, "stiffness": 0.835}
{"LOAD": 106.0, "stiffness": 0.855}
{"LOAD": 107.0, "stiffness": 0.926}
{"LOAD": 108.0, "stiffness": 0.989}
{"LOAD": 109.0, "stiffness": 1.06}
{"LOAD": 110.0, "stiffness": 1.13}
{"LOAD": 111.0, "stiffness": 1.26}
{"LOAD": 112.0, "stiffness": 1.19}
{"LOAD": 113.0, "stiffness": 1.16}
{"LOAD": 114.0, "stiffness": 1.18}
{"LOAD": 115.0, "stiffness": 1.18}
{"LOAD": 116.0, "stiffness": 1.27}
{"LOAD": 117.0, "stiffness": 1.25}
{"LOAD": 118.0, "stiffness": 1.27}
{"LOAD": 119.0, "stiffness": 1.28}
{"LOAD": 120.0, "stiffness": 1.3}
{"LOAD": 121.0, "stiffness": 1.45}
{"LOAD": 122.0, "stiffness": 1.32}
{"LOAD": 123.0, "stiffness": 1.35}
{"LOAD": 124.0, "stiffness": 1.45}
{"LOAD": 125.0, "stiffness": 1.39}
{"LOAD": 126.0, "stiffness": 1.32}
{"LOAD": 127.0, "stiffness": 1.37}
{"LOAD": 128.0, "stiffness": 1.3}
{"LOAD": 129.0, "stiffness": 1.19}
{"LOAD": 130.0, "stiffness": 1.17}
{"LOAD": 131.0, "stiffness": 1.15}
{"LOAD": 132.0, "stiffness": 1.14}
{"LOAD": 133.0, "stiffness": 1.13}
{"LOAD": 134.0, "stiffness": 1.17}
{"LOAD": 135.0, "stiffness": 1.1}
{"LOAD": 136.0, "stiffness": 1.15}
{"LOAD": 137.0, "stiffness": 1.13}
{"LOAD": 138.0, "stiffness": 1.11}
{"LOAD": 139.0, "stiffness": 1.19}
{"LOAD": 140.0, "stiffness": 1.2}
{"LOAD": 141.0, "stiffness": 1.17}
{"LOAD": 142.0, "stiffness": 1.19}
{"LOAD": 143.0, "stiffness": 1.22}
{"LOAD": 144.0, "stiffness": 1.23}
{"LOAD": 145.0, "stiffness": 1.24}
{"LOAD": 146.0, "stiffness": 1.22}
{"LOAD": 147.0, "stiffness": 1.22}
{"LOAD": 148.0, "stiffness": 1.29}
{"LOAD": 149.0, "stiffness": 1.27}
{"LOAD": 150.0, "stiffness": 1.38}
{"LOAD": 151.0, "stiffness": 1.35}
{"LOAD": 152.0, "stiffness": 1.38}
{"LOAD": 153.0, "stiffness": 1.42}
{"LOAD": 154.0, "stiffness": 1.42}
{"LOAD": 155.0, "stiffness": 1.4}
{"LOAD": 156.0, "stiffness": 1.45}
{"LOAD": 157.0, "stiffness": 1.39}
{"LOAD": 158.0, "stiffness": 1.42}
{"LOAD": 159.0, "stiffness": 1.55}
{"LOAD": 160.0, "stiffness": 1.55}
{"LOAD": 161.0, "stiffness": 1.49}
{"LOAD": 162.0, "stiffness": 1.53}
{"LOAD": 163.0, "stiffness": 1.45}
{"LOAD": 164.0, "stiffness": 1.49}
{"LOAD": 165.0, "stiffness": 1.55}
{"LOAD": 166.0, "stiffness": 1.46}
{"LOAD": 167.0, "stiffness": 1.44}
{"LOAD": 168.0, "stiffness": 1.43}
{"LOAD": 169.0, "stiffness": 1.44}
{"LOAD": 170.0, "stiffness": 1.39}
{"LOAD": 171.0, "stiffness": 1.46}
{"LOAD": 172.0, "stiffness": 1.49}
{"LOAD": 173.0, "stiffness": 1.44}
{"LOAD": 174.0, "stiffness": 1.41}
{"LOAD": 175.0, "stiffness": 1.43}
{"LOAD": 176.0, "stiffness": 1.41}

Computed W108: 1.04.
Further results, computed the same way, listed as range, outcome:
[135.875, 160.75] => 1.31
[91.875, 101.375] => 0.716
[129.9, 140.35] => 1.15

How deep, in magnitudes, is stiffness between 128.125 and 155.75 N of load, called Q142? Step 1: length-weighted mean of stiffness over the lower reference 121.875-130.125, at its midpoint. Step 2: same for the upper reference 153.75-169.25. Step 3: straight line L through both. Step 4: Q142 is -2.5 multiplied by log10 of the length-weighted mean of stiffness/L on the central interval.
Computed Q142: 0.13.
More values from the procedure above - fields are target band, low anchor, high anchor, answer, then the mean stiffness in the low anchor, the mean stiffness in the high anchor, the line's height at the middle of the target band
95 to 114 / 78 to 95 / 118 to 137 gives 0.337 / 1.14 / 1.26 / 1.19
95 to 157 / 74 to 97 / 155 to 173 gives 0.157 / 1.16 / 1.47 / 1.32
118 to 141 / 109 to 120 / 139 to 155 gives 0.001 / 1.21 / 1.28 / 1.24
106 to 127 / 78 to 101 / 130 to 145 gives -0.119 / 1.02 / 1.17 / 1.1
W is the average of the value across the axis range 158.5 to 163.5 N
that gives 1.51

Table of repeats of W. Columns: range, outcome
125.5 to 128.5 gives 1.33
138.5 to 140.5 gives 1.19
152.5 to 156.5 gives 1.42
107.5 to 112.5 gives 1.13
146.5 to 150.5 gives 1.29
